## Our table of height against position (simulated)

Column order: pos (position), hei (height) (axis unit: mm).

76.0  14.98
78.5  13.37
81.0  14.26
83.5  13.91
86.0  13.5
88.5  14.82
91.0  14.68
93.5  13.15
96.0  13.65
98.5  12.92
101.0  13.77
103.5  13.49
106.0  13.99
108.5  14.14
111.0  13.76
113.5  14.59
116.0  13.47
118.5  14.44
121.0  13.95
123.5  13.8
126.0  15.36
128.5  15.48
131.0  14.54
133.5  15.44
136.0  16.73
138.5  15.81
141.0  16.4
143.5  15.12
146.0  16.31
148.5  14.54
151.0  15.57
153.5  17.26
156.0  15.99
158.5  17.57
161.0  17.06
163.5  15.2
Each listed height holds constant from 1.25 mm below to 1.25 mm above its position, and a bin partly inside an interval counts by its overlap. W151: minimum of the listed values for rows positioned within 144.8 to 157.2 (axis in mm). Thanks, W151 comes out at 14.54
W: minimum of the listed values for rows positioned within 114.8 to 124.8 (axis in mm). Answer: 13.47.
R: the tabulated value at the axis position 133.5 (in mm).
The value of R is 15.44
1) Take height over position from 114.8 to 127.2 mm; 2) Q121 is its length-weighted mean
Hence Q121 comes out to 14.2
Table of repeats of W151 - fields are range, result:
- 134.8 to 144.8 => 15.12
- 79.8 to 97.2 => 13.15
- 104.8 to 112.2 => 13.76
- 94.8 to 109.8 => 12.92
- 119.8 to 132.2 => 13.8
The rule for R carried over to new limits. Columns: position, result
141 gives 16.4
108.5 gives 14.14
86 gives 13.5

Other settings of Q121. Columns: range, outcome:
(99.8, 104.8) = 13.6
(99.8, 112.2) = 13.8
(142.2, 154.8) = 15.8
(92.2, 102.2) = 13.4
